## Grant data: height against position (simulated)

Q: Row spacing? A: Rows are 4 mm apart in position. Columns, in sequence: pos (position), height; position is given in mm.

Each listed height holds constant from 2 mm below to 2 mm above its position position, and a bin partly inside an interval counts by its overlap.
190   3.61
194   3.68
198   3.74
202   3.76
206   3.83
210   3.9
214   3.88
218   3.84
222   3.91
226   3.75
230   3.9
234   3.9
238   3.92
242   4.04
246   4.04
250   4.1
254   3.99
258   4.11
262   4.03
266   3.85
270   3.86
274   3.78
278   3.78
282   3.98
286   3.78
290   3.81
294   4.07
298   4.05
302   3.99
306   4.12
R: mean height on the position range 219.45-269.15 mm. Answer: 3.96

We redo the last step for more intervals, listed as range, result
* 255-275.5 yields 3.93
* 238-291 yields 3.94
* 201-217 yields 3.85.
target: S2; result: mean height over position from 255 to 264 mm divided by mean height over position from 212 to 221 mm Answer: 1.05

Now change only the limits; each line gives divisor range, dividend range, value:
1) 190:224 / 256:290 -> 1.02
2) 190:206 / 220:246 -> 1.05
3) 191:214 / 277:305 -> 1.04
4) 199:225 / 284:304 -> 1.02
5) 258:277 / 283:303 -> 1.01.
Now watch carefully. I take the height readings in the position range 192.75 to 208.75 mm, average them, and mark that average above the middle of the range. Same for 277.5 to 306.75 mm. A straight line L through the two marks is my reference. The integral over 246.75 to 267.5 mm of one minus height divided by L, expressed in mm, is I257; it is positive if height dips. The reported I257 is -0.8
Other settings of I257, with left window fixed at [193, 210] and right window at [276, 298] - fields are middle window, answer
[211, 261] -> -1.6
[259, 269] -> -0.2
